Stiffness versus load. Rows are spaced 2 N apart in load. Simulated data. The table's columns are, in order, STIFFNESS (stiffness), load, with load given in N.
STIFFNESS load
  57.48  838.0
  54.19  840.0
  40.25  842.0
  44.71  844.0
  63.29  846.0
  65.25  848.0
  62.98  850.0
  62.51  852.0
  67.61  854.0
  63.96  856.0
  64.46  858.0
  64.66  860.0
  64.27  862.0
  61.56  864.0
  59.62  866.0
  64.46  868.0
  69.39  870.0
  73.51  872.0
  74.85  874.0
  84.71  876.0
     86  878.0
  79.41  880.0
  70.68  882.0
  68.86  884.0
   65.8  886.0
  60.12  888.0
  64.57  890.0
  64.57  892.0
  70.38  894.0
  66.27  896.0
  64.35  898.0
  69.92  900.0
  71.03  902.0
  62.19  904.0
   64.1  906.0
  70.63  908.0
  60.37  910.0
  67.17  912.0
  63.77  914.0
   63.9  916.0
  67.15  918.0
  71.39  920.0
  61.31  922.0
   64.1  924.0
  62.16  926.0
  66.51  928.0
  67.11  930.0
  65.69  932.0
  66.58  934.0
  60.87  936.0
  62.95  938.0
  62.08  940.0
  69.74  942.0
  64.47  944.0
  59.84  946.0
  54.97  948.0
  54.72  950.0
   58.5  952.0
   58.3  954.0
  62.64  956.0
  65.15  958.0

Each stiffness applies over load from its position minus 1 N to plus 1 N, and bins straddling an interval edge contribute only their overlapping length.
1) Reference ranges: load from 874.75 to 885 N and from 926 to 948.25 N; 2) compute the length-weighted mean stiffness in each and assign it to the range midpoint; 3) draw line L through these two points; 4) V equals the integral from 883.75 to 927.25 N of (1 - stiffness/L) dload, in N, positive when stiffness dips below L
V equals 3.6 N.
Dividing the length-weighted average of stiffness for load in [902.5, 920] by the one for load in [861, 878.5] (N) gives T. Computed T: 0.93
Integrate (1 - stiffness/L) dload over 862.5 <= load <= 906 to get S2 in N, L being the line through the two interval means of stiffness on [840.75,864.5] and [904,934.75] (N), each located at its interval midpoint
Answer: -4.4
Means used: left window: 60.4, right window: 65.3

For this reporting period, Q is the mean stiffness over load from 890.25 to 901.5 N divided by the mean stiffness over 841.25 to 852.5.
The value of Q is 1.19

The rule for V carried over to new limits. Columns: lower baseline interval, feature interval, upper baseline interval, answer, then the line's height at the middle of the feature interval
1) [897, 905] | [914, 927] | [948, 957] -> -0.27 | 63.6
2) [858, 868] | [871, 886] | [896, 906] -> -2.74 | 64.4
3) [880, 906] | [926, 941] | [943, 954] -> -0.89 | 60.8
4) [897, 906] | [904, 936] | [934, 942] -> -0.10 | 65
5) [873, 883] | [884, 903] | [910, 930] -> 1.90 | 74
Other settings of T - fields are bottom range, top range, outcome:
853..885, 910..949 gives 0.92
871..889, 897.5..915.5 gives 0.89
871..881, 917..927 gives 0.82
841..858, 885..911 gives 1.11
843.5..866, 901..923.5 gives 1.05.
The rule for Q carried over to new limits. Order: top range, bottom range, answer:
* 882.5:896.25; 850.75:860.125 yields 1.02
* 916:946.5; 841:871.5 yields 1.06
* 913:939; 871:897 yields 0.91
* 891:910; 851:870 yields 1.04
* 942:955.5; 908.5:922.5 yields 0.91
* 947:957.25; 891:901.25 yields 0.86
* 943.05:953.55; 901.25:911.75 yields 0.89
